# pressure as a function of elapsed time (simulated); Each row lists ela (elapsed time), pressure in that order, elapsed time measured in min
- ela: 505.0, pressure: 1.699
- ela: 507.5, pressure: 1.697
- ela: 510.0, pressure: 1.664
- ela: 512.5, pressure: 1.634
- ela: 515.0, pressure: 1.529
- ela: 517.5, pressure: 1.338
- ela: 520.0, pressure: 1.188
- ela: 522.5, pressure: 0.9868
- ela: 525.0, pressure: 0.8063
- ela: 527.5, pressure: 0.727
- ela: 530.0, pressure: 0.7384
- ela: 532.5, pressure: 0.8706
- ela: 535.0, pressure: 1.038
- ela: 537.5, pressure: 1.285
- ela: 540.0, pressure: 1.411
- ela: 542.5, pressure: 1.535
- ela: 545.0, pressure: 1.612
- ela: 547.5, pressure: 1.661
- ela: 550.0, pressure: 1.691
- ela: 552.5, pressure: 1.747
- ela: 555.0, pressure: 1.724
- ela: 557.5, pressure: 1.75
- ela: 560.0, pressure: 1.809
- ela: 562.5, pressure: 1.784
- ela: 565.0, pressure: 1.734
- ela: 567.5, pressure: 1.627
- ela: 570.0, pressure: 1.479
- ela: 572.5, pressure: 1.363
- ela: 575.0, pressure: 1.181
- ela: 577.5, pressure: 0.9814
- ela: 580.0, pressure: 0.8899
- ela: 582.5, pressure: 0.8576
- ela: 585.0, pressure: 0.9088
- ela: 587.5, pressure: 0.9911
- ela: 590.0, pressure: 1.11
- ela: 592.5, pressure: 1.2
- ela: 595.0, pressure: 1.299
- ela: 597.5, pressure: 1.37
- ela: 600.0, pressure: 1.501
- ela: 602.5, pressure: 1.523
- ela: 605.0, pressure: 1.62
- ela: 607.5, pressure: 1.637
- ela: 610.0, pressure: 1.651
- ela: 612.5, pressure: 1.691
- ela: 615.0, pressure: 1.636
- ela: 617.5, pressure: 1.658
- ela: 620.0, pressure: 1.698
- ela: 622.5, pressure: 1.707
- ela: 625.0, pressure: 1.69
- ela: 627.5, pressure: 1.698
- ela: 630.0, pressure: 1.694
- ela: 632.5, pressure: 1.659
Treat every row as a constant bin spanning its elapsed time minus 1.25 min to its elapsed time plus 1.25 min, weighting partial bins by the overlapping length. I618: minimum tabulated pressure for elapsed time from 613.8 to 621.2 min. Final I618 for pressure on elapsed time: 1.636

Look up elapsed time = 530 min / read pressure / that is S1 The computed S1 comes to 0.7384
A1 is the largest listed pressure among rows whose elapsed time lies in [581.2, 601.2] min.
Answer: 1.501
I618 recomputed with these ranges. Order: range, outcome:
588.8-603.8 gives 1.11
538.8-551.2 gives 1.411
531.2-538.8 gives 0.8706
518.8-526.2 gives 0.8063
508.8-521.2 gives 1.188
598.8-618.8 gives 1.501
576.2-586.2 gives 0.8576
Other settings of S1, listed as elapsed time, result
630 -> 1.694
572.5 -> 1.363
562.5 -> 1.784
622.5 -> 1.707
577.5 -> 0.9814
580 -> 0.8899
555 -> 1.724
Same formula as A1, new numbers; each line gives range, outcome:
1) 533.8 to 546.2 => 1.612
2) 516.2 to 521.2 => 1.338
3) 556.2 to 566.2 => 1.809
